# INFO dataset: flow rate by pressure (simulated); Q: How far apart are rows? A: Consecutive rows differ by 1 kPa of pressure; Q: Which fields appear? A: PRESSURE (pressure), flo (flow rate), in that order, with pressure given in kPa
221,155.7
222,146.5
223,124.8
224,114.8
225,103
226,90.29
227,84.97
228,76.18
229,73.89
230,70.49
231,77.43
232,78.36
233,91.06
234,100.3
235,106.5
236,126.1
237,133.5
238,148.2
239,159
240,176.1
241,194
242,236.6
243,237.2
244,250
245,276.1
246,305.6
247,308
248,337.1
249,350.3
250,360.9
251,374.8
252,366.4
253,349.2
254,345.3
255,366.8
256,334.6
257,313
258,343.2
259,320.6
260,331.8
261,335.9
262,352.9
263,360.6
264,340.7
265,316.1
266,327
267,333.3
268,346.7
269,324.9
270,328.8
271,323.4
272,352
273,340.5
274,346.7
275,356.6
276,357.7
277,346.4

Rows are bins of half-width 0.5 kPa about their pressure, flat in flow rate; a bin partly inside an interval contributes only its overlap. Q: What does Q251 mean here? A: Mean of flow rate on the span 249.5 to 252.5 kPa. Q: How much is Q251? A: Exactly 367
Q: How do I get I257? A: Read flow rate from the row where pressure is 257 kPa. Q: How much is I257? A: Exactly 313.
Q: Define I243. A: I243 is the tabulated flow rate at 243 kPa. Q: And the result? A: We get 237.2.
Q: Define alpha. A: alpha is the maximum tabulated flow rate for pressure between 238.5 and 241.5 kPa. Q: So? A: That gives 194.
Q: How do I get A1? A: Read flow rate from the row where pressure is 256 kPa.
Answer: 334.6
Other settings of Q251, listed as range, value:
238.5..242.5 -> 191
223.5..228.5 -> 93.8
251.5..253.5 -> 358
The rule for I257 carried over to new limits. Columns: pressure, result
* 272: 352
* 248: 337.1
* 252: 366.4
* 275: 356.6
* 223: 124.8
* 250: 360.9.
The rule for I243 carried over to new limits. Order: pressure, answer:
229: 73.89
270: 328.8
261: 335.9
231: 77.43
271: 323.4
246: 305.6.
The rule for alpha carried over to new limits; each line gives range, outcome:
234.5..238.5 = 148.2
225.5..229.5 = 90.29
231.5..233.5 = 91.06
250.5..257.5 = 374.8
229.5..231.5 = 77.43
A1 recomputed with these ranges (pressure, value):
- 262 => 352.9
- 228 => 76.18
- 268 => 346.7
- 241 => 194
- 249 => 350.3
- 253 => 349.2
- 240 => 176.1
